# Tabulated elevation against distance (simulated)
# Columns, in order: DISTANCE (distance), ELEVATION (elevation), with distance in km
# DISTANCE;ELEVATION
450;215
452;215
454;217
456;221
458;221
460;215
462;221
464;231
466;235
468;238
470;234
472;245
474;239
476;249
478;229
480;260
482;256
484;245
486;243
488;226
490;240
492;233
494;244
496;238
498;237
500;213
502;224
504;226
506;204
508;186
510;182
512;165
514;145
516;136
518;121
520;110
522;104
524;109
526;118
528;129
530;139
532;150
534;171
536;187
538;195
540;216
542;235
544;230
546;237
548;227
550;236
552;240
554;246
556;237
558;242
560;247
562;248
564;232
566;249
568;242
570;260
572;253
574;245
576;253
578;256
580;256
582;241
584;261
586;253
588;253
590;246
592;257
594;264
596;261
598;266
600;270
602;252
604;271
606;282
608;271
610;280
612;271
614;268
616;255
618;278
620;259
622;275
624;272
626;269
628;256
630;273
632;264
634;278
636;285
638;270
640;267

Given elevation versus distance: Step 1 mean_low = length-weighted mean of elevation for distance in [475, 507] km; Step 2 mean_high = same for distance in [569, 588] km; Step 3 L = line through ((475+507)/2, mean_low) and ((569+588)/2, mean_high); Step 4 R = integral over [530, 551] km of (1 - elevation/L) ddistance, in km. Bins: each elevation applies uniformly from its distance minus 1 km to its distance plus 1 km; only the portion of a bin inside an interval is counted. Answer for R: 3.46 km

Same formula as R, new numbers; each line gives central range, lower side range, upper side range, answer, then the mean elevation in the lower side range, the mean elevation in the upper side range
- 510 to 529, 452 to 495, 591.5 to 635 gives 9.00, 235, 268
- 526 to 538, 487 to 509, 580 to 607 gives 4.14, 225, 260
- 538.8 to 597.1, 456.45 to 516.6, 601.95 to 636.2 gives 1.47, 223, 270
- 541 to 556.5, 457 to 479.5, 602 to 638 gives 1.04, 233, 270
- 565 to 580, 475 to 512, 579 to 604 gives 0.01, 228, 257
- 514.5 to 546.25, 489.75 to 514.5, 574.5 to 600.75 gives 9.43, 211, 256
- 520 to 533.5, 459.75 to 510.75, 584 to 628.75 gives 6.52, 231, 265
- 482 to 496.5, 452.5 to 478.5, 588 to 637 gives -0.22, 230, 267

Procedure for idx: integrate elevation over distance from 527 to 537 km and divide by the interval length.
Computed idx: 155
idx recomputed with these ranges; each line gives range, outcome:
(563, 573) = 247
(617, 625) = 271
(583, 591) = 253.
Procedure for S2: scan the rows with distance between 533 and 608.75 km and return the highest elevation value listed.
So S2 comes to 282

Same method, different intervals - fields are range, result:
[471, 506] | 260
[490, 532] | 244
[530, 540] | 216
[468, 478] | 249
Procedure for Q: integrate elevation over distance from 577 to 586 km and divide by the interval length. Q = 253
